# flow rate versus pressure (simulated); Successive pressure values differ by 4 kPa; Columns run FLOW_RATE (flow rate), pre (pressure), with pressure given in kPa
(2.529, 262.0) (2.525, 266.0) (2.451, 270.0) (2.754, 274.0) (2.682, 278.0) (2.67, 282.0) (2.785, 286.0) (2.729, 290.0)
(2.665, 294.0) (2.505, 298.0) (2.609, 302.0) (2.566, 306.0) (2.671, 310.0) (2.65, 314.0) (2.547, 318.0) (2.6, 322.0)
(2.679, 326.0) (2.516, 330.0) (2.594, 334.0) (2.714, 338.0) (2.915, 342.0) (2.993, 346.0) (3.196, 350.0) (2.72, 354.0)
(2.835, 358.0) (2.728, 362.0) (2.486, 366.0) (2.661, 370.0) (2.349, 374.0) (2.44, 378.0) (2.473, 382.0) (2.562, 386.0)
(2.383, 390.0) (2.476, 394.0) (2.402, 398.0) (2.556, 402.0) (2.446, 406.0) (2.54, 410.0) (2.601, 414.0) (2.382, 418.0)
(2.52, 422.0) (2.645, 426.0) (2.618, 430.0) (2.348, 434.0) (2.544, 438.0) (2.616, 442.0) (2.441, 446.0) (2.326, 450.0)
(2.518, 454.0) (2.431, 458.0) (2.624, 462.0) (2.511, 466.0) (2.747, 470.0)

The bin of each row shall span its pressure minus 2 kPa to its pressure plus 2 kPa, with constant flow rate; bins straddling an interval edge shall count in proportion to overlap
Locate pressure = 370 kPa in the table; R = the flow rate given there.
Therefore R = 2.661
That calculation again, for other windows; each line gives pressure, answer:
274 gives 2.754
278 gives 2.682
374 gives 2.349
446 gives 2.441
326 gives 2.679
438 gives 2.544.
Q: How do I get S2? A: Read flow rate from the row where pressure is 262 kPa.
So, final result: 2.529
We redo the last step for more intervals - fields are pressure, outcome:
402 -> 2.556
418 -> 2.382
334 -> 2.594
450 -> 2.326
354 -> 2.72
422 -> 2.52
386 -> 2.562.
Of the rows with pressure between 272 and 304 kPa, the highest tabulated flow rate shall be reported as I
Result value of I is 2.785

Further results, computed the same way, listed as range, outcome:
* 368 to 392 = 2.661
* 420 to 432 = 2.645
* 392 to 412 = 2.556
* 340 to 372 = 3.196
